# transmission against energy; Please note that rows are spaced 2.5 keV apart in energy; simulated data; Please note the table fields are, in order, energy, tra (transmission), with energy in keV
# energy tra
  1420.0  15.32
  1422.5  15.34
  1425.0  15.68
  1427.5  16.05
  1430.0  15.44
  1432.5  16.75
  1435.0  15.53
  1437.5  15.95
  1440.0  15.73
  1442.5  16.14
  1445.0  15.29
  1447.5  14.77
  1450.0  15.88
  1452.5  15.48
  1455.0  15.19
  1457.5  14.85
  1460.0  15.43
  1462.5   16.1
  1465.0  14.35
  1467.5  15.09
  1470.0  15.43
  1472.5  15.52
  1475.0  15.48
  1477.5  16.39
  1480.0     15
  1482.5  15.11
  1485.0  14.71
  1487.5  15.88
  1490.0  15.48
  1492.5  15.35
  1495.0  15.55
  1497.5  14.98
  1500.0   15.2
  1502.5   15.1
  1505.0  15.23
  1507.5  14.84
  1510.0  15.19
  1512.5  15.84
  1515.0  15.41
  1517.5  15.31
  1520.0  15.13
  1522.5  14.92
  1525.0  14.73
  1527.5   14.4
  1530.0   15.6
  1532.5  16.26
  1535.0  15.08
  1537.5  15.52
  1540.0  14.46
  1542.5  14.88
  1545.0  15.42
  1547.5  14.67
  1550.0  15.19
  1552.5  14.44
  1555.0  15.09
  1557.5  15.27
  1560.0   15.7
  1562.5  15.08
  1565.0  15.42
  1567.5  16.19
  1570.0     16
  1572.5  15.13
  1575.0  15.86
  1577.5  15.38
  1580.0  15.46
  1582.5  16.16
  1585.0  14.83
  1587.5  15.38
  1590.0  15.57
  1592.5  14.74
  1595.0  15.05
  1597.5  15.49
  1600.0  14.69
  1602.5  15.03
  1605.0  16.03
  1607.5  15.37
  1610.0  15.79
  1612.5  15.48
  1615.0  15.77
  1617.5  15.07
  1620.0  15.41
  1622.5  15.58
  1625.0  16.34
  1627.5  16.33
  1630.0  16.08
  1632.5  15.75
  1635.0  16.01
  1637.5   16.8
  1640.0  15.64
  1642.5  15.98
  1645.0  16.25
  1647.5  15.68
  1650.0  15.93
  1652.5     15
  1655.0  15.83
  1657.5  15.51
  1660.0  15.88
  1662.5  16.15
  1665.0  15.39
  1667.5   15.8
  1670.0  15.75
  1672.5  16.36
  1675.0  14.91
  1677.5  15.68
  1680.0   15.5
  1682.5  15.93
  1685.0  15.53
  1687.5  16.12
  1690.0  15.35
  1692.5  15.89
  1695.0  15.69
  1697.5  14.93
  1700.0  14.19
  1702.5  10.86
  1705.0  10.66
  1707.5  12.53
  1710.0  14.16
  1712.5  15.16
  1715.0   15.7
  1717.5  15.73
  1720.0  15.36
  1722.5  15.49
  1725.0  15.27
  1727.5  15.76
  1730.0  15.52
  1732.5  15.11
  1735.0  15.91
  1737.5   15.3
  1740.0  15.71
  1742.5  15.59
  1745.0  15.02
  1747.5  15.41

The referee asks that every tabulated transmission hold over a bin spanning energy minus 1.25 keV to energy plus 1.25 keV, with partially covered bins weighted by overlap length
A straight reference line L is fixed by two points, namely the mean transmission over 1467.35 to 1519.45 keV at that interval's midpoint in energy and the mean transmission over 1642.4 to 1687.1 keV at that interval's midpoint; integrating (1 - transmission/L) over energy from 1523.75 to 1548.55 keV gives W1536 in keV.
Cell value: 0.5 keV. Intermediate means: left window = 15.3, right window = 15.7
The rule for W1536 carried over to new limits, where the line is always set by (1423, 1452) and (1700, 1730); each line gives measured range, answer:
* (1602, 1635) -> -2.07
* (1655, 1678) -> -1.86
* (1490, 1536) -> 0.31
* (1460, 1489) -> 0.31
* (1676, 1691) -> -1.27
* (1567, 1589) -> -0.84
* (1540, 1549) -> 0.15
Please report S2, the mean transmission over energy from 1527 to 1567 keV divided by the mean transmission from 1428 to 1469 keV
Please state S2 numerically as 0.98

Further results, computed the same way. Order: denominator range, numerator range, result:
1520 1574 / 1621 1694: 1.04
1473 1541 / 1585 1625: 1.01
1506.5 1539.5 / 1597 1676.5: 1.03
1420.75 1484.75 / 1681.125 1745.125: 0.96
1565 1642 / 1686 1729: 0.94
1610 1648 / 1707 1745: 0.96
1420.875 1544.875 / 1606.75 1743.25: 1.00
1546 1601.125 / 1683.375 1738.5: 0.97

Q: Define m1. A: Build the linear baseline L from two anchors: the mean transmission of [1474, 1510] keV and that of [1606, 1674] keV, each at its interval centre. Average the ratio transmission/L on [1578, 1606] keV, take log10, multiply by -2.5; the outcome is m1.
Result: 0.02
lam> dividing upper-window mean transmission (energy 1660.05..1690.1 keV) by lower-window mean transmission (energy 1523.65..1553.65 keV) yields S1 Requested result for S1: 1.04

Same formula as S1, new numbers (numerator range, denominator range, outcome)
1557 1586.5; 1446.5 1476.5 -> 1.02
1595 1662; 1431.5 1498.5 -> 1.02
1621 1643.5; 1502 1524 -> 1.05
